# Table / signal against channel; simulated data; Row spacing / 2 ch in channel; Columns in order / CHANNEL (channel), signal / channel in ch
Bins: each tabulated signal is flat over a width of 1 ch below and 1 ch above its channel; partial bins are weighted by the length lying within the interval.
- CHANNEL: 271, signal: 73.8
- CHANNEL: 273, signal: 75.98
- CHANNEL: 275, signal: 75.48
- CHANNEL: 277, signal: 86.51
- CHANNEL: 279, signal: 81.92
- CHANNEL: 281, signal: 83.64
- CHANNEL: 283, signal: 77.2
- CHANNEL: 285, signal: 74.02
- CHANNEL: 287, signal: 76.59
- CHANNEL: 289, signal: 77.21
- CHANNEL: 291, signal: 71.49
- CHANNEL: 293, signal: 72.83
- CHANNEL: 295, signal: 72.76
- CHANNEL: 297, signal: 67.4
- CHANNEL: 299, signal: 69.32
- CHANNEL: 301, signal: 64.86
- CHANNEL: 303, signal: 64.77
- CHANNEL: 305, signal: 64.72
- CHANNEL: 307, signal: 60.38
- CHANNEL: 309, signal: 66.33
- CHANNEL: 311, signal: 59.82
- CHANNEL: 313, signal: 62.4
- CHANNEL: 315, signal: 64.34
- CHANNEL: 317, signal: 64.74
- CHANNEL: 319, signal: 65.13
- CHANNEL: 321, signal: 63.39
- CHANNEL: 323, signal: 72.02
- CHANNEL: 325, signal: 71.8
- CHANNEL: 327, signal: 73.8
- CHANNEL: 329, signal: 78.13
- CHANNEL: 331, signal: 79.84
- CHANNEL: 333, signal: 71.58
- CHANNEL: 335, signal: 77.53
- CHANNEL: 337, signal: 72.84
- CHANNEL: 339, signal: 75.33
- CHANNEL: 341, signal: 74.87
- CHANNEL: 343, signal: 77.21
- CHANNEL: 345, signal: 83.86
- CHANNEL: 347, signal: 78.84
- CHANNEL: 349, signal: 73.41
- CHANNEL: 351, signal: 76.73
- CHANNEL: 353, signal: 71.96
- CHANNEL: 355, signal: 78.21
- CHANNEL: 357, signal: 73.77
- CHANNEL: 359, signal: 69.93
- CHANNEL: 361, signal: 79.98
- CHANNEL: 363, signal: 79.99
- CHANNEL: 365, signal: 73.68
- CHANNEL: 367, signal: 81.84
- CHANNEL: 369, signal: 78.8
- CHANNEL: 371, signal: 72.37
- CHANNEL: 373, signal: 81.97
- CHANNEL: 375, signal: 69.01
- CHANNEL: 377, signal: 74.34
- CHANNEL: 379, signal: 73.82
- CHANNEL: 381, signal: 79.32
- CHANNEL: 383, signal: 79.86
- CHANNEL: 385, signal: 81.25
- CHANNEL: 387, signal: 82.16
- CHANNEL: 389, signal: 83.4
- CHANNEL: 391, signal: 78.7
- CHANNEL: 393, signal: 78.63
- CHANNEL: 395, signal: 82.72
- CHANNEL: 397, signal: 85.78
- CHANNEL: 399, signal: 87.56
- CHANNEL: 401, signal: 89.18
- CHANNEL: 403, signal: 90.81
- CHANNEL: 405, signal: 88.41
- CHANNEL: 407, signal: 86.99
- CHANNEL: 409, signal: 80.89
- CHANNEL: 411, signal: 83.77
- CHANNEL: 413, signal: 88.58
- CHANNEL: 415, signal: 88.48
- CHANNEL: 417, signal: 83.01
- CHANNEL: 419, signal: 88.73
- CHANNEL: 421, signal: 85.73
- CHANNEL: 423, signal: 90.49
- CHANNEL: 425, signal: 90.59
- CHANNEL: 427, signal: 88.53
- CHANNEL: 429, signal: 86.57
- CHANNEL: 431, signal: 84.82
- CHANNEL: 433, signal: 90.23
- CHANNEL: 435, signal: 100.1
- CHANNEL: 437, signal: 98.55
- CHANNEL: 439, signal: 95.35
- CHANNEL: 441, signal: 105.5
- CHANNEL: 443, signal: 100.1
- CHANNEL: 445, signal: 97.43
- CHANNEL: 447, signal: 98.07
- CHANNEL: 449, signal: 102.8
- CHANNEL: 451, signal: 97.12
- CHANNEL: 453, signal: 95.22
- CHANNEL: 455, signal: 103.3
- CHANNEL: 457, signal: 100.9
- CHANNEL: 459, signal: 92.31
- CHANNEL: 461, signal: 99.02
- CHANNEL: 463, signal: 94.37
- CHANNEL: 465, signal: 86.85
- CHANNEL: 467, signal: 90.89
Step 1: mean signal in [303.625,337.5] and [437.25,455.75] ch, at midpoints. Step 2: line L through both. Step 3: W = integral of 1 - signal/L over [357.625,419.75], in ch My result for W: 2.9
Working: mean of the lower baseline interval 68.6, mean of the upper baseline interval 99.3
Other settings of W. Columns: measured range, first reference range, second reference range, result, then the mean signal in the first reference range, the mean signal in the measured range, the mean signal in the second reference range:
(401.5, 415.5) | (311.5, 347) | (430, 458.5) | 0.5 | 72.3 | 86.9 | 97.7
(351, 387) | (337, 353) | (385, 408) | 1.7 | 76.6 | 76.6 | 84.8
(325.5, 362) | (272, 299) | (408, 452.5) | 2.9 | 76.1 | 75.9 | 92.1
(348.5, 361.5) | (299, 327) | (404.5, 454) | 0.0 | 65.4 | 74.7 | 91.9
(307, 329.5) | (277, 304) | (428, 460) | 3.2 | 73.9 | 66.9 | 96.8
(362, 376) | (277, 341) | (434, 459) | 1.1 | 71.2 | 76.8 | 99.2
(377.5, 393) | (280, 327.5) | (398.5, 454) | 0.8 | 69.2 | 79.5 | 91.6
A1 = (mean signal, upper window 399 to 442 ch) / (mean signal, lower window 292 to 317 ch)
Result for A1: 1.36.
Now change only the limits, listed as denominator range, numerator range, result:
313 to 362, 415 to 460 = 1.28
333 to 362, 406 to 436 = 1.16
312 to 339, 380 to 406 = 1.18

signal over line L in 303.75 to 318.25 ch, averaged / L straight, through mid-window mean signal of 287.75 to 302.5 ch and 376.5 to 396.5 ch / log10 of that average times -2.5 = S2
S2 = 0.14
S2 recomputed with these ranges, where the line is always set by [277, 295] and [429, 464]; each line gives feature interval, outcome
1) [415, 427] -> 0.07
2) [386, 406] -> 0.08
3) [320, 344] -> 0.12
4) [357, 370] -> 0.13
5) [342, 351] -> 0.09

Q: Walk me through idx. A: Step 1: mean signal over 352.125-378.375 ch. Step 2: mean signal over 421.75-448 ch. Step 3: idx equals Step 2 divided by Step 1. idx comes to 1.24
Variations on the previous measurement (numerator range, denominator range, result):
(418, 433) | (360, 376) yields 1.14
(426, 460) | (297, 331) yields 1.44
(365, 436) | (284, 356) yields 1.17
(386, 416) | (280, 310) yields 1.20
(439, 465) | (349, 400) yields 1.26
